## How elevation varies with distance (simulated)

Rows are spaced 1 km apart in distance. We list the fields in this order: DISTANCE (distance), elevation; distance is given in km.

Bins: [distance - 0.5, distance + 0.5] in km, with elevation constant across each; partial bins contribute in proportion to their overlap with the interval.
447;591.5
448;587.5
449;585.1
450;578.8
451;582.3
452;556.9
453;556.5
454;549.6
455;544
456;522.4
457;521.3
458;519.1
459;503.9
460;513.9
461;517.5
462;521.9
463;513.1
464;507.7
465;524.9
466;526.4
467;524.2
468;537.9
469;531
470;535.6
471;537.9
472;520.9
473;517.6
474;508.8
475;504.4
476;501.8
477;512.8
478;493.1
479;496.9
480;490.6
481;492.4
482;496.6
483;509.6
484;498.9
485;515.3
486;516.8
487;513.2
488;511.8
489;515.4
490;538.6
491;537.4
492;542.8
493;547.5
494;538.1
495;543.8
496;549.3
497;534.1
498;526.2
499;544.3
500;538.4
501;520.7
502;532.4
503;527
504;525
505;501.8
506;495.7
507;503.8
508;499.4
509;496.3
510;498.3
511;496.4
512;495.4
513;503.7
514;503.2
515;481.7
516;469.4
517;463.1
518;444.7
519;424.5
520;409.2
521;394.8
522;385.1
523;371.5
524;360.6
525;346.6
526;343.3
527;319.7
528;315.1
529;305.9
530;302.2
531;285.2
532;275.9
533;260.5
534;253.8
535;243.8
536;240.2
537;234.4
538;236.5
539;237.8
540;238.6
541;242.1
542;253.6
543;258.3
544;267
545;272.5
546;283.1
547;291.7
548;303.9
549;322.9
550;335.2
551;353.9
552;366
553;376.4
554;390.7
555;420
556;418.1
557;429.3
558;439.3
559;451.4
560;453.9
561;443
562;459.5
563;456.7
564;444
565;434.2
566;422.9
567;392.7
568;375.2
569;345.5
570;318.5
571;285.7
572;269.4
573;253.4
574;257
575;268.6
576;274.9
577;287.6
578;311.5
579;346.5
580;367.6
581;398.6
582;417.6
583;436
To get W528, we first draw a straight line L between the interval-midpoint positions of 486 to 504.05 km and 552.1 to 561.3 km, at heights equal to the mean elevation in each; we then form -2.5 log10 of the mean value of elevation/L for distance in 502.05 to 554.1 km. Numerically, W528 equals 0.29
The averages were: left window 532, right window 422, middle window 367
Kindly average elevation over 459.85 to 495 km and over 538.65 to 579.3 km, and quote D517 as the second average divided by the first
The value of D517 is 0.7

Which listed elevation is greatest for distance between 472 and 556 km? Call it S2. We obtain 549.3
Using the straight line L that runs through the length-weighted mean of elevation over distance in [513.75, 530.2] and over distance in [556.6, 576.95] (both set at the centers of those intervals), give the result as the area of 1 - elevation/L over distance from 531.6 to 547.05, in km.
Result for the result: 5.2 km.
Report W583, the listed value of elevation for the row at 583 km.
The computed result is 436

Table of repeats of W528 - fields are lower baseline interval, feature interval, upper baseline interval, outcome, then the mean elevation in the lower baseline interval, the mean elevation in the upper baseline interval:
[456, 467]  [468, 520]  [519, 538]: -0.22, 518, 315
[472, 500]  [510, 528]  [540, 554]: -0.05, 519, 303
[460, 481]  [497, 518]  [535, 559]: -0.20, 516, 315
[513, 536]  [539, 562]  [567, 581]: -0.04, 362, 311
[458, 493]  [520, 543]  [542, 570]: 0.38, 516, 375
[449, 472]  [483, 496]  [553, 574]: -0.07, 534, 391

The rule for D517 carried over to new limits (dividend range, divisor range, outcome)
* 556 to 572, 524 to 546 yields 1.48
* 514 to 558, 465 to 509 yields 0.64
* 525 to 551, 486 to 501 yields 0.52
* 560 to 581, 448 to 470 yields 0.66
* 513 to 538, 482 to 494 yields 0.67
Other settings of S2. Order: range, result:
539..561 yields 453.9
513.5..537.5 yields 503.2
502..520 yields 532.4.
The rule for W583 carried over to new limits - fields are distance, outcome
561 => 443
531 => 285.2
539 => 237.8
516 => 469.4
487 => 513.2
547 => 291.7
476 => 501.8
